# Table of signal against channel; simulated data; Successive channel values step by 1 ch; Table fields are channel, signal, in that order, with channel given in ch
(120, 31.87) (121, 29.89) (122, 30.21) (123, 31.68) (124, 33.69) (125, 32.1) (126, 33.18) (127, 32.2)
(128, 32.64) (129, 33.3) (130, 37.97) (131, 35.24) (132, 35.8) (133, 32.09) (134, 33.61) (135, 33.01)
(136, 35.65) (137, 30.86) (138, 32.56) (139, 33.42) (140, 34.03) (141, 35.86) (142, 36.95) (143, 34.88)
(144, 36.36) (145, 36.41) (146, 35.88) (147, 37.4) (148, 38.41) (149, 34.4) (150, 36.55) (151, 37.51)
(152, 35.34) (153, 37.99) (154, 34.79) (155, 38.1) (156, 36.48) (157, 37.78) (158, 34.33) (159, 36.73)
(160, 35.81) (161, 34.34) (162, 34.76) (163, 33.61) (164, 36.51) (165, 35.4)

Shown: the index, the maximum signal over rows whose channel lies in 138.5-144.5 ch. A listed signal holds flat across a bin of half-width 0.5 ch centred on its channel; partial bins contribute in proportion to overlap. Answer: 36.95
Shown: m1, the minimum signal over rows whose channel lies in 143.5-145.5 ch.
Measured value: 36.36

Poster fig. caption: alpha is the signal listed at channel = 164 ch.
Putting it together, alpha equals 36.51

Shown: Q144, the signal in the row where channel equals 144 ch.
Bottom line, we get 36.36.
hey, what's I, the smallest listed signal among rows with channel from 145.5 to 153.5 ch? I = 34.4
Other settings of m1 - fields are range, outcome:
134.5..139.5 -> 30.86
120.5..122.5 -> 29.89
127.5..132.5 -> 32.64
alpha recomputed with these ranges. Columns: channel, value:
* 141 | 35.86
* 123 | 31.68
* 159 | 36.73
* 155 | 38.1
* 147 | 37.4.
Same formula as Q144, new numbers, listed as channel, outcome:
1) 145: 36.41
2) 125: 32.1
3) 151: 37.51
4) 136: 35.65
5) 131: 35.24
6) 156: 36.48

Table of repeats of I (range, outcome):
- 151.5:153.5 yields 35.34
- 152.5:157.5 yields 34.79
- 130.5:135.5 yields 32.09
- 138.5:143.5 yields 33.42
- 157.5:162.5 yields 34.33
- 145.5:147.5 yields 35.88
